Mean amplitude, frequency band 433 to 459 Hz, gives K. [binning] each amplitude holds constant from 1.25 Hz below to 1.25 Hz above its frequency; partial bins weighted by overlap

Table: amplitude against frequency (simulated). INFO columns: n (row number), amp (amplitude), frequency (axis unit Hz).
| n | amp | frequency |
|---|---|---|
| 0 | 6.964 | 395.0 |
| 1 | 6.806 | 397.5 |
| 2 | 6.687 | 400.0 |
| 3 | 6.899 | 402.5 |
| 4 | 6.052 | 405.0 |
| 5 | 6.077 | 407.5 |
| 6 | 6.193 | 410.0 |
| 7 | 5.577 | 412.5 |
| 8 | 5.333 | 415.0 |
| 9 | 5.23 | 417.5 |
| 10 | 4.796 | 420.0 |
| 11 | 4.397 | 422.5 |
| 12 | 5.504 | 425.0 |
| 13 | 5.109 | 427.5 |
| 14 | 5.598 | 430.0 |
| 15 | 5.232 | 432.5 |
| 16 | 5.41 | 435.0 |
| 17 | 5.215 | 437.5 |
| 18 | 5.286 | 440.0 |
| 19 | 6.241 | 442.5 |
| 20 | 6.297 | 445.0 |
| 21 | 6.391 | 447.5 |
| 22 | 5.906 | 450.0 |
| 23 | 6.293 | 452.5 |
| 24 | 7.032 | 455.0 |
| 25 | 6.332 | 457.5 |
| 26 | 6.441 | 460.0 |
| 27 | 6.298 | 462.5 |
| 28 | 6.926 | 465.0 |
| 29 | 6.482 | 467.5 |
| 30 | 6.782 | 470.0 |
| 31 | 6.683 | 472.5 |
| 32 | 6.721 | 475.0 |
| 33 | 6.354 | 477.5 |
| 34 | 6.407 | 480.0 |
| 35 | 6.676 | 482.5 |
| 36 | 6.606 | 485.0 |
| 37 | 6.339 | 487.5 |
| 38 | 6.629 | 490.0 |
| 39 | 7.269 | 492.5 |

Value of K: 6.02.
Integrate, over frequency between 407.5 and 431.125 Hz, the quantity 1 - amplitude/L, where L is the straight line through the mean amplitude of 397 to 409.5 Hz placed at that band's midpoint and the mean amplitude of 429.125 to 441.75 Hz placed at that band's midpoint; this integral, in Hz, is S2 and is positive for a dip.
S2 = 2.3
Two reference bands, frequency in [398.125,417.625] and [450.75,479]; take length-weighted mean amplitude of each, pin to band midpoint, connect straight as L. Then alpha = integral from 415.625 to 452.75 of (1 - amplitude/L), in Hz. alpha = 4.7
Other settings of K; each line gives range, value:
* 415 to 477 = 5.93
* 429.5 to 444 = 5.51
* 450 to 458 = 6.47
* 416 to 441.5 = 5.19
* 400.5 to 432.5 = 5.58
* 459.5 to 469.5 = 6.56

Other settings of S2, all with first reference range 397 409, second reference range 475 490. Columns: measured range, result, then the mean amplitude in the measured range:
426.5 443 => 2.7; 5.41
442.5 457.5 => 0.3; 6.37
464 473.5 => -0.3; 6.71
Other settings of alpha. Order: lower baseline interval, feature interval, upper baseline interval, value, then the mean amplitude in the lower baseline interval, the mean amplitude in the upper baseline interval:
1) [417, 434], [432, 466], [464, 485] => -1.5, 5.12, 6.62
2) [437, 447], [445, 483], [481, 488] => -1.8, 5.85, 6.56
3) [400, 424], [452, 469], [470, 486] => -0.6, 5.67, 6.59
